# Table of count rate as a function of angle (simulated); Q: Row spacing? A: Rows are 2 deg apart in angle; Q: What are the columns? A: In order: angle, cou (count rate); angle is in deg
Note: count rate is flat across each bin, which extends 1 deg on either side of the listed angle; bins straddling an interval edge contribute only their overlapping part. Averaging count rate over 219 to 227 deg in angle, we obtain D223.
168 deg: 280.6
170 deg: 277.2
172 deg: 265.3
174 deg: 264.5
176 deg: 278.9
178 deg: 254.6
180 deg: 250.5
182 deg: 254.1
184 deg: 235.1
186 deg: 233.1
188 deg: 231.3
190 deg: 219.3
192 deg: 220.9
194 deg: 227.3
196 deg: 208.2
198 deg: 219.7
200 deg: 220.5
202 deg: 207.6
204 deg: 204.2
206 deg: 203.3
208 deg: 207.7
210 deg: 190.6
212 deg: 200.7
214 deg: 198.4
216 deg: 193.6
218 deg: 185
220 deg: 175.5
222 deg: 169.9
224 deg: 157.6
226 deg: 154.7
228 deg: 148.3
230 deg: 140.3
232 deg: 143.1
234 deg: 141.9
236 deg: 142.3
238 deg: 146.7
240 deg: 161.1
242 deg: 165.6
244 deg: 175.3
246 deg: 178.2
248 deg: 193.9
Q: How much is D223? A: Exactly 164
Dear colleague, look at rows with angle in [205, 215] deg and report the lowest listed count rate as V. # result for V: 190.6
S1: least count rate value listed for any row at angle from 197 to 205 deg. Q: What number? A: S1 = 204.2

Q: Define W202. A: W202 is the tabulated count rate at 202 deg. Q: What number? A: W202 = 207.6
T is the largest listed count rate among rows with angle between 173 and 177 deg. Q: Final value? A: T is 278.9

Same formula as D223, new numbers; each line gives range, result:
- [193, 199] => 218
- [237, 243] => 158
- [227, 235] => 143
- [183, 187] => 234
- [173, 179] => 266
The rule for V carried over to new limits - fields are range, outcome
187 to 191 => 219.3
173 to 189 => 231.3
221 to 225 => 157.6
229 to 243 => 140.3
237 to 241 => 146.7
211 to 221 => 175.5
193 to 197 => 208.2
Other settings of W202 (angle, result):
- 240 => 161.1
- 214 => 198.4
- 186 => 233.1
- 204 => 204.2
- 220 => 175.5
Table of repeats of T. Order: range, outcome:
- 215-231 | 193.6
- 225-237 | 154.7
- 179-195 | 254.1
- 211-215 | 200.7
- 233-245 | 175.3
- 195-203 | 220.5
